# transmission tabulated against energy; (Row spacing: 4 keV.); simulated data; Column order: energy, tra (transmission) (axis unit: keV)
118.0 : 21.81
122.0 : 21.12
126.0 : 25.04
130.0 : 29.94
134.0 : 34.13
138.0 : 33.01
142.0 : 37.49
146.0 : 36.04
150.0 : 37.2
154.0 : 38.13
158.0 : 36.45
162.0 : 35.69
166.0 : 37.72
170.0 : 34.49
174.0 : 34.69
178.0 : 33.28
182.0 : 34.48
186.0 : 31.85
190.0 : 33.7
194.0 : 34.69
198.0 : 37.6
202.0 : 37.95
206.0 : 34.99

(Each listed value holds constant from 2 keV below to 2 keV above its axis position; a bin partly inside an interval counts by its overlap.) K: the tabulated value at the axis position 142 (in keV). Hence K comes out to 37.49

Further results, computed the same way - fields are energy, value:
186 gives 31.85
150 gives 37.2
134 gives 34.13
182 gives 34.48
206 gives 34.99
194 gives 34.69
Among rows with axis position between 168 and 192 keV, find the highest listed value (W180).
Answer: 34.69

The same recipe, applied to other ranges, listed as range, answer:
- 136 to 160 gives 38.13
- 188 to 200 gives 37.6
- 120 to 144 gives 37.49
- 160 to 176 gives 37.72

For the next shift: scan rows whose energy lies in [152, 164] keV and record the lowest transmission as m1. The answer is 35.69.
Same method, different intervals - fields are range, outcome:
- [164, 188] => 31.85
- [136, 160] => 33.01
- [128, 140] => 29.94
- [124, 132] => 25.04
